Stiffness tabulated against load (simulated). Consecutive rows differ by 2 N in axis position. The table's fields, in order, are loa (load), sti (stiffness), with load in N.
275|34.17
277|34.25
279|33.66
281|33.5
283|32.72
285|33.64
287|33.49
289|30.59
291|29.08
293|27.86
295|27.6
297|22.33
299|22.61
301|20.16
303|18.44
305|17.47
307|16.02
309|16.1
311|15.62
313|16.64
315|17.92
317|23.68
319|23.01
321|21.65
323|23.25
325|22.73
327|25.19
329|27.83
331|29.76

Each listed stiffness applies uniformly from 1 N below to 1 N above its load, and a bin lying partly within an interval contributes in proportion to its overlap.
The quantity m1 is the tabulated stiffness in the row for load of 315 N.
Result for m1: 17.92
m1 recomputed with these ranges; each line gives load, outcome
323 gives 23.25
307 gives 16.02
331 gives 29.76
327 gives 25.19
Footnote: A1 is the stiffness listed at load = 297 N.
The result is 22.33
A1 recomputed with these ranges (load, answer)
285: 33.64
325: 22.73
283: 32.72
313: 16.64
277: 34.25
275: 34.17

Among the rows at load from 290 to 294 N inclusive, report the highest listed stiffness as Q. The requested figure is 29.08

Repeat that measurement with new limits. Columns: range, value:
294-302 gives 27.6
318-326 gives 23.25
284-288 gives 33.64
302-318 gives 23.68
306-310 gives 16.1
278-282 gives 33.66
